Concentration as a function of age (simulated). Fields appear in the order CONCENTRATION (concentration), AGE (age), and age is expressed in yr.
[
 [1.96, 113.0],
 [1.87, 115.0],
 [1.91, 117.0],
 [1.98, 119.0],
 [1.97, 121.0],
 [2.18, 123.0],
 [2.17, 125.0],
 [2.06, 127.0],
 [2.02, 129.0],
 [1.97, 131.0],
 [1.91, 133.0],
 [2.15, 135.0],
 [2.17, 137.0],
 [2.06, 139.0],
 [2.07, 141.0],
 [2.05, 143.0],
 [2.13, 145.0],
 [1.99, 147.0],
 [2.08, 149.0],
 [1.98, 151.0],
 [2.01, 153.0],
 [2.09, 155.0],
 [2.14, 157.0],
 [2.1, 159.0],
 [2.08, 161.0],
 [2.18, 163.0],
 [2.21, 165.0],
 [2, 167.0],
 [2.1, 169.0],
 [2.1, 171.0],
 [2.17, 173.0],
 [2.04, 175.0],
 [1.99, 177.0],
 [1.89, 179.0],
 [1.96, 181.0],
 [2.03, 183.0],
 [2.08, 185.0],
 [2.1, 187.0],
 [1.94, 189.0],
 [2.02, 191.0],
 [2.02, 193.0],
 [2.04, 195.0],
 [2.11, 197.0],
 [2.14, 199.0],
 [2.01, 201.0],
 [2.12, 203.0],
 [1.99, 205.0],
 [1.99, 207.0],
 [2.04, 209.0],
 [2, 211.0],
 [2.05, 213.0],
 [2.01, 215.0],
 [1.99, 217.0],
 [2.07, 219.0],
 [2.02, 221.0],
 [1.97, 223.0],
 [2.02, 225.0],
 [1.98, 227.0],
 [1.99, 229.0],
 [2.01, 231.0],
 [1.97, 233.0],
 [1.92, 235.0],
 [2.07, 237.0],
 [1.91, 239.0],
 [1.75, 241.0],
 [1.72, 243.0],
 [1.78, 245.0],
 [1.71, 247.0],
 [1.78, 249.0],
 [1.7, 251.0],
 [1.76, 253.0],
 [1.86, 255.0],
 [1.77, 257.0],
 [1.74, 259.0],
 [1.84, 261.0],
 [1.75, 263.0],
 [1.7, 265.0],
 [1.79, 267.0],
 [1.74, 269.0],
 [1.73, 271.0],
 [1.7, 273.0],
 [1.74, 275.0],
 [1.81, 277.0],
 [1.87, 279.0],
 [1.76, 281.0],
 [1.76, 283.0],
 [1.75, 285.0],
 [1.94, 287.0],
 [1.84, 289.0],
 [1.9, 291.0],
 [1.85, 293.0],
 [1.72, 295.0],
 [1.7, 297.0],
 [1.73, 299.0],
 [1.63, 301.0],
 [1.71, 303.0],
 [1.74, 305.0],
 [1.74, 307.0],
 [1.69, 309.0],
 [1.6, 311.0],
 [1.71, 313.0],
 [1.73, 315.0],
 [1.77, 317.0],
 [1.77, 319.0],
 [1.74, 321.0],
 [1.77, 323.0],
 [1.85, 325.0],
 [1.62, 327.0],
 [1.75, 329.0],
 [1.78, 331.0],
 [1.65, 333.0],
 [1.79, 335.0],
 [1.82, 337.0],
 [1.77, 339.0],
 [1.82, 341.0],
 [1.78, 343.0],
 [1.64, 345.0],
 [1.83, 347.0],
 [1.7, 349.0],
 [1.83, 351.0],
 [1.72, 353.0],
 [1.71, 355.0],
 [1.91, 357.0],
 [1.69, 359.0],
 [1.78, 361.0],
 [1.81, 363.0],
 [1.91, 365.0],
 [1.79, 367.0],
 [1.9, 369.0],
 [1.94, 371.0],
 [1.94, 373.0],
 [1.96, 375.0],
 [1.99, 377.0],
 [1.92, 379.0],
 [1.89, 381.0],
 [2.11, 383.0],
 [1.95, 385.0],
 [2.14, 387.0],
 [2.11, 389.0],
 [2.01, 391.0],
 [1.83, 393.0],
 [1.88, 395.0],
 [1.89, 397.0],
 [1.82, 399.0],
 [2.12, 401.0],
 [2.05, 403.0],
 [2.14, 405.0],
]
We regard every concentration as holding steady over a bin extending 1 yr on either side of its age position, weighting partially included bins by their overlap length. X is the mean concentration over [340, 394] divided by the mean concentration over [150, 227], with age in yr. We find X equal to 0.92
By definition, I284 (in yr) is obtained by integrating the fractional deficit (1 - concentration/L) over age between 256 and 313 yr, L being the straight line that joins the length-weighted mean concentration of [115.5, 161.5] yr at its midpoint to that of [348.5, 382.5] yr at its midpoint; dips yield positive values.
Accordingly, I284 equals 4.9 yr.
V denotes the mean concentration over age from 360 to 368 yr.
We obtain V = 1.82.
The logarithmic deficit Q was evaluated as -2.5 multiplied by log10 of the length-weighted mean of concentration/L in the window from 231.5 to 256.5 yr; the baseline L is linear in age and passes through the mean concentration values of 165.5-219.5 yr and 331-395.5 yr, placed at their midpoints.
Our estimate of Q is 0.09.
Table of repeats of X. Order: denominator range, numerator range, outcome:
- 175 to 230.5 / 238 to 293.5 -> 0.88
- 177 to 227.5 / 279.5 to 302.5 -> 0.88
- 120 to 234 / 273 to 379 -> 0.87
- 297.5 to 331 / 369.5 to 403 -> 1.14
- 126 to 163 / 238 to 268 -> 0.86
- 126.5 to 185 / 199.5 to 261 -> 0.93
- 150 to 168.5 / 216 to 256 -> 0.91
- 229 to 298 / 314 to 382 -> 1.00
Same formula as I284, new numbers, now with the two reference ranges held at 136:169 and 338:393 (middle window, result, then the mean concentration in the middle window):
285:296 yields 0.6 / 1.84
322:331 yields 0.8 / 1.75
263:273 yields 1.2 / 1.74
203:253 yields 1.8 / 1.94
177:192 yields 0.4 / 2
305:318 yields 1.5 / 1.71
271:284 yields 1.3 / 1.77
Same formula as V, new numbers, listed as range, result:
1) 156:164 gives 2.12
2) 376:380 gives 1.96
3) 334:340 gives 1.79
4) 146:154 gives 2.02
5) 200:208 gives 2.03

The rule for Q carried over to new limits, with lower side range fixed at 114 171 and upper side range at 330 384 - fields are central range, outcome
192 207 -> -0.03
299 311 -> 0.11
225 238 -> -0.02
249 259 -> 0.10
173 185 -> 0.01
